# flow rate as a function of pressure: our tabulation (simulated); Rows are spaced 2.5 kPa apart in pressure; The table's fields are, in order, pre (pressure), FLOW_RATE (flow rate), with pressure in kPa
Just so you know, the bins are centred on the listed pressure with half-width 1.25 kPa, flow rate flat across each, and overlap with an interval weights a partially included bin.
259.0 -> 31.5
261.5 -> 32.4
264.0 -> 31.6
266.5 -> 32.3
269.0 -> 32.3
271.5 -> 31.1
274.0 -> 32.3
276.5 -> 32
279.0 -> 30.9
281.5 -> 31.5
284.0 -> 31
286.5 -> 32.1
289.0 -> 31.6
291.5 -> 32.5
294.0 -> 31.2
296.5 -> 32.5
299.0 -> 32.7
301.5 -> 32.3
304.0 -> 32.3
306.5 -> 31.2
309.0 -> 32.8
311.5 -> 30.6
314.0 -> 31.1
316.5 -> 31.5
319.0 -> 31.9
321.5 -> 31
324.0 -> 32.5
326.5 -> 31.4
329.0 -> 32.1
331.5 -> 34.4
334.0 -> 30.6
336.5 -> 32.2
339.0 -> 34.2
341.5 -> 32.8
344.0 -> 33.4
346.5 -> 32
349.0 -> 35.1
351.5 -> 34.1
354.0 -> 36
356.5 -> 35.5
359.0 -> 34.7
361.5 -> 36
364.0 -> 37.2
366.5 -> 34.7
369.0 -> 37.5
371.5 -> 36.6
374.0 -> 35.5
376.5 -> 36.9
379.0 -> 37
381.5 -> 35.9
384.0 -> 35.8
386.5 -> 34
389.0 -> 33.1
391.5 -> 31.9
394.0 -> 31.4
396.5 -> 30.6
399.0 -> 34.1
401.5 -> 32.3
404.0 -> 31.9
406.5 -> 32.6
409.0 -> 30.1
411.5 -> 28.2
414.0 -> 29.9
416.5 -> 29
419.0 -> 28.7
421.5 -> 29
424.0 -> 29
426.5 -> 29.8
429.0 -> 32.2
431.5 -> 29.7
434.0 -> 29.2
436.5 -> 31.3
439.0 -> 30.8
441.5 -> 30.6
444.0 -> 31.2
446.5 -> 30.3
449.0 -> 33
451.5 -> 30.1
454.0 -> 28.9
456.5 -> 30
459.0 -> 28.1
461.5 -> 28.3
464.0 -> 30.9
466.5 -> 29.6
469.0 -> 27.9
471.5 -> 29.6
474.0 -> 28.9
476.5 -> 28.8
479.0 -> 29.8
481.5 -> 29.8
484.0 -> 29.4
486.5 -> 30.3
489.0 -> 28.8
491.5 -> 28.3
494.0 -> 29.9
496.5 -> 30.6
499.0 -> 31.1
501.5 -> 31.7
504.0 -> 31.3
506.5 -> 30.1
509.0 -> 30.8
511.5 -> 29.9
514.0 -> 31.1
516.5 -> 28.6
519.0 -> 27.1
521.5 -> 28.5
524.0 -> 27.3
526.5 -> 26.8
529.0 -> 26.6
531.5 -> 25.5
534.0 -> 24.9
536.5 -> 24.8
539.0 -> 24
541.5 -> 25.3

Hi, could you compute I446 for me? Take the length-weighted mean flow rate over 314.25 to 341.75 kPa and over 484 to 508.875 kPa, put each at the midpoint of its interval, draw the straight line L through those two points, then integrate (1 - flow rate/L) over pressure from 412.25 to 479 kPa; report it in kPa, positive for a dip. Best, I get 2.2 kPa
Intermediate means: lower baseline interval 32.2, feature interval 29.8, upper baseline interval 30.2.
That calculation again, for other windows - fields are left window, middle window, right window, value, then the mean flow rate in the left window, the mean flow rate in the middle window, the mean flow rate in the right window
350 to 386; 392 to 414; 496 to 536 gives 1.9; 35.9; 31.3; 28.8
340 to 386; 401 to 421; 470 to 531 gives 1.8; 35.3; 30.2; 29.3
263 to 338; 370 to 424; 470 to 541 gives -3.8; 31.9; 32.5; 28.7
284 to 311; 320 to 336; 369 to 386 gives 0.8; 32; 32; 36.3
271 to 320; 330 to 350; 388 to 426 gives -1.1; 31.8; 33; 30.8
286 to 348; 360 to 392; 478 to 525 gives -4.4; 32.1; 35.6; 29.7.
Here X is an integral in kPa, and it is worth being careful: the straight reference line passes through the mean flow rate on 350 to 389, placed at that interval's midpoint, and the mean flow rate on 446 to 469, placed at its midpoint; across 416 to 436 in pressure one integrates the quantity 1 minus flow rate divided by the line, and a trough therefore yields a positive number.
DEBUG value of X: 1.4 kPa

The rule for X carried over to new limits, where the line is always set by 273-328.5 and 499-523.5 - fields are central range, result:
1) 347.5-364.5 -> -2.2 kPa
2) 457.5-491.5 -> 1.1 kPa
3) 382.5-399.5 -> -1.1 kPa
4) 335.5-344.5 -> -0.5 kPa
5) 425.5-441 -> 0.0 kPa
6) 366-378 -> -2.0 kPa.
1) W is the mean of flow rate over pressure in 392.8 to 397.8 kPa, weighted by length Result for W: 31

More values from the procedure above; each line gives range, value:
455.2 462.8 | 28.8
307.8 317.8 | 31.5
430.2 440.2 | 30.3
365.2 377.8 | 36.2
